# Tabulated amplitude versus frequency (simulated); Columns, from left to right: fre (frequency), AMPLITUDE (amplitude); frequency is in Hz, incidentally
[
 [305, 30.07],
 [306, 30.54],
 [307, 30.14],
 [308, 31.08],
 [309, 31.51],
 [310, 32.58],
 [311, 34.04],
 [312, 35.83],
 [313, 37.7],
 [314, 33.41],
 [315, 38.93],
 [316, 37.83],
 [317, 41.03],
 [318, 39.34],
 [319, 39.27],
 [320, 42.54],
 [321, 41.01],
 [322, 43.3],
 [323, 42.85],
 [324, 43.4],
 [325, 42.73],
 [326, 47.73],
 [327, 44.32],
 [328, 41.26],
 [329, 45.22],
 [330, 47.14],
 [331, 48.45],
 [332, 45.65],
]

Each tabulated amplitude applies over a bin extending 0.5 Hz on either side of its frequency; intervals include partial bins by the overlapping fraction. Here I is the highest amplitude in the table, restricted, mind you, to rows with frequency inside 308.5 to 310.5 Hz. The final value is 32.58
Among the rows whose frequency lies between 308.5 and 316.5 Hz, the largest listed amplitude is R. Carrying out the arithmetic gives 38.93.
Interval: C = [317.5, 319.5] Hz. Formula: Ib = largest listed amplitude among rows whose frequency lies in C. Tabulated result 39.34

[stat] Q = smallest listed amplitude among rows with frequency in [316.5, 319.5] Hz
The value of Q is 39.27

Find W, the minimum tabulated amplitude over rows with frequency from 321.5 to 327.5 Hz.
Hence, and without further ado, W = 42.73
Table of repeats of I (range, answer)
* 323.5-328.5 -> 47.73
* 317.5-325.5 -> 43.4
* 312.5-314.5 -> 37.7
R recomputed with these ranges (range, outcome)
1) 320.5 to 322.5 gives 43.3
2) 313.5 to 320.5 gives 42.54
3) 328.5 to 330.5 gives 47.14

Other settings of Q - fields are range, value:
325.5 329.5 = 41.26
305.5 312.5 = 30.14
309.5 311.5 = 32.58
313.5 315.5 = 33.41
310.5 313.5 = 34.04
